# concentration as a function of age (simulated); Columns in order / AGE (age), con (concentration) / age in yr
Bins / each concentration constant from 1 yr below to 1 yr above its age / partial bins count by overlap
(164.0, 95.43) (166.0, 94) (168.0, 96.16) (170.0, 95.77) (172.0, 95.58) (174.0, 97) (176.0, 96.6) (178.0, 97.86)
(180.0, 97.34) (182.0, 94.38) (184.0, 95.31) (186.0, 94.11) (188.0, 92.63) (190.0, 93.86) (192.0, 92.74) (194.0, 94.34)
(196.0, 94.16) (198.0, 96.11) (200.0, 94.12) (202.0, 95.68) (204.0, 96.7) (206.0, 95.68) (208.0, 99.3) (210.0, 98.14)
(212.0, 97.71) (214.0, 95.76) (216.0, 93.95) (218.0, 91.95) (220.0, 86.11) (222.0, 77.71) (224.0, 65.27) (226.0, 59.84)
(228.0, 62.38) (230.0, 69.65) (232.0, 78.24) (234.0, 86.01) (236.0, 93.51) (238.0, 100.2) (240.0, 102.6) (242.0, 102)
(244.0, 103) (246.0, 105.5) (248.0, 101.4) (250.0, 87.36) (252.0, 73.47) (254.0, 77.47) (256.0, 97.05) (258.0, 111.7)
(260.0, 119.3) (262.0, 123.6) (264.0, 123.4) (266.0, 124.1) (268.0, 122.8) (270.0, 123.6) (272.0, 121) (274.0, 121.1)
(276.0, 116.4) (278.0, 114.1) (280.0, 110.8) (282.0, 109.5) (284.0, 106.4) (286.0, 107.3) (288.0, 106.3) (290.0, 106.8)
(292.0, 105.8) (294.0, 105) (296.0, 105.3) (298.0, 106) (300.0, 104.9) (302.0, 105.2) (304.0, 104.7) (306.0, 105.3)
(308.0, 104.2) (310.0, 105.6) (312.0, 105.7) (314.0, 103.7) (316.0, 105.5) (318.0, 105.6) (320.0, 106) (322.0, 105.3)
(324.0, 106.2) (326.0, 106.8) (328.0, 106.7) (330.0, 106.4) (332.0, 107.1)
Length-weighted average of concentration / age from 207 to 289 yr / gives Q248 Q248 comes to 99.2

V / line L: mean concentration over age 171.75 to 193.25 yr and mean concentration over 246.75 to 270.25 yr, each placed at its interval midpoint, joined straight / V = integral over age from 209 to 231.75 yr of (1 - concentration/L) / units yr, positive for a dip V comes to 4.32 yr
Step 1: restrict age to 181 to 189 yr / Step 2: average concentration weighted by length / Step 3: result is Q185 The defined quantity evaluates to 94.1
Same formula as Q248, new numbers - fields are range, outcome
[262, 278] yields 121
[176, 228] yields 91.2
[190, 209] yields 95.3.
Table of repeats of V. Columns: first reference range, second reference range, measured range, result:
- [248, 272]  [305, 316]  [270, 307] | -1.1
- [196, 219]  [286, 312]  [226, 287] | -0.7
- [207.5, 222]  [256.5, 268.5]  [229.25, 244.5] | 2.0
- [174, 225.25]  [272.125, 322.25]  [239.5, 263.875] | -0.1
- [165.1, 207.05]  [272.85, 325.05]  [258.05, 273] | -2.6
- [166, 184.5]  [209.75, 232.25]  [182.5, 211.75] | -2.2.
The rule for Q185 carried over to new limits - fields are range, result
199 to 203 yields 94.9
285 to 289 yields 107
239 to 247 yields 103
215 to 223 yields 87.4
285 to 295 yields 106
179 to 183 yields 95.9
